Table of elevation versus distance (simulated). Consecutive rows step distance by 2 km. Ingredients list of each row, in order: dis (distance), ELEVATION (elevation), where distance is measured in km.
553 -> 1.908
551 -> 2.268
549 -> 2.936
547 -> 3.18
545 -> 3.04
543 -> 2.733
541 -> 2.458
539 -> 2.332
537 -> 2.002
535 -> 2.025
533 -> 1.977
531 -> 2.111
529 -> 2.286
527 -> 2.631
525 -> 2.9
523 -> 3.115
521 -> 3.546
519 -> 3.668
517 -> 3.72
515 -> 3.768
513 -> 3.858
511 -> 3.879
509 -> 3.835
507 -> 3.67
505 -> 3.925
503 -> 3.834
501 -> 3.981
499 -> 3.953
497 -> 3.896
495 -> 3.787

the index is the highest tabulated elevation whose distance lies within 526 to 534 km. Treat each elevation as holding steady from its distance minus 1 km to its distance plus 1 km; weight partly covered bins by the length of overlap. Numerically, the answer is 2.631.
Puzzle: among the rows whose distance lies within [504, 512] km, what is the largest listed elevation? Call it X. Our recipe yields 3.925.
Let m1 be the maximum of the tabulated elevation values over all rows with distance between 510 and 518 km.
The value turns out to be 3.879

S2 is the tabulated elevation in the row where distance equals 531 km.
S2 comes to 2.111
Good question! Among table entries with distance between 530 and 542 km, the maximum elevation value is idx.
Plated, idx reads 2.458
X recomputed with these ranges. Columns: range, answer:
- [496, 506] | 3.981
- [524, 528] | 2.9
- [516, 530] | 3.72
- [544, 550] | 3.18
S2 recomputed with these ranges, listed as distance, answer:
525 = 2.9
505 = 3.925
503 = 3.834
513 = 3.858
